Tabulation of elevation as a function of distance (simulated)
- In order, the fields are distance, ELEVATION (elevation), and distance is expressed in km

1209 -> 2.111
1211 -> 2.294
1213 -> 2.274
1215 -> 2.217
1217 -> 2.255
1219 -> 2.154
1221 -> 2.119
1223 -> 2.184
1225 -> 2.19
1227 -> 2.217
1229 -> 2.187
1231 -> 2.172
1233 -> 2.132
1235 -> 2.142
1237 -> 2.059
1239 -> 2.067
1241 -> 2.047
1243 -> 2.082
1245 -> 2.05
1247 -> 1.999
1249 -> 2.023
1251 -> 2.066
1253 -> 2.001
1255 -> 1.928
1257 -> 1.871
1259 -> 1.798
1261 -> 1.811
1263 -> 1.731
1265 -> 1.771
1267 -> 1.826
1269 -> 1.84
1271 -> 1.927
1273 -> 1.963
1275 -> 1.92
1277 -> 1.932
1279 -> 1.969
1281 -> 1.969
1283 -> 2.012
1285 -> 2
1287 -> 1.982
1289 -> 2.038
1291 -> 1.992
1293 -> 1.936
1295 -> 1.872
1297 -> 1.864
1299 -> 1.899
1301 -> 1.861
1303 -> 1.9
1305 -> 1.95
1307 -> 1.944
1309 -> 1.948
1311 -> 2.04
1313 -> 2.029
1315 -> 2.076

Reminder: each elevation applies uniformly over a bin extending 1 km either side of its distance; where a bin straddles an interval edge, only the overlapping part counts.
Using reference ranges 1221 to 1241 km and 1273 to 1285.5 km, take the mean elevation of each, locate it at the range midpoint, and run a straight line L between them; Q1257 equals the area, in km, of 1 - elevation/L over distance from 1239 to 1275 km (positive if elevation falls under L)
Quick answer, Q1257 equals 2.1 km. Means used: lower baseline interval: 2.14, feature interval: 1.93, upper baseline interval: 1.97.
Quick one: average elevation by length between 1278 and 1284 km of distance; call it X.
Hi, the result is 1.98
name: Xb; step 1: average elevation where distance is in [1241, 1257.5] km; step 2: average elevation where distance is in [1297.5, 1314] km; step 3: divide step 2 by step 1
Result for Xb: 0.97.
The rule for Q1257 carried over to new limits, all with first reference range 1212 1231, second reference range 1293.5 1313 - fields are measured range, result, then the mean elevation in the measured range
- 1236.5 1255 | 0.7 km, 2.04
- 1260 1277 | 1.6 km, 1.85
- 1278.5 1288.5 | 0.0 km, 1.99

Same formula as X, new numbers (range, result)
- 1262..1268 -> 1.78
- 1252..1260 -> 1.9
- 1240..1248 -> 2.04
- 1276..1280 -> 1.95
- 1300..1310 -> 1.92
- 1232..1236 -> 2.14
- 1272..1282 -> 1.95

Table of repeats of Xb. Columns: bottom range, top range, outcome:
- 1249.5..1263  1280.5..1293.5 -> 1.05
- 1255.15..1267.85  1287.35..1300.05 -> 1.07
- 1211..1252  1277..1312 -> 0.91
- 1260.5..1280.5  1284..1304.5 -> 1.03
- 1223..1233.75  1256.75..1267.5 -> 0.82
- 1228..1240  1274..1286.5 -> 0.93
